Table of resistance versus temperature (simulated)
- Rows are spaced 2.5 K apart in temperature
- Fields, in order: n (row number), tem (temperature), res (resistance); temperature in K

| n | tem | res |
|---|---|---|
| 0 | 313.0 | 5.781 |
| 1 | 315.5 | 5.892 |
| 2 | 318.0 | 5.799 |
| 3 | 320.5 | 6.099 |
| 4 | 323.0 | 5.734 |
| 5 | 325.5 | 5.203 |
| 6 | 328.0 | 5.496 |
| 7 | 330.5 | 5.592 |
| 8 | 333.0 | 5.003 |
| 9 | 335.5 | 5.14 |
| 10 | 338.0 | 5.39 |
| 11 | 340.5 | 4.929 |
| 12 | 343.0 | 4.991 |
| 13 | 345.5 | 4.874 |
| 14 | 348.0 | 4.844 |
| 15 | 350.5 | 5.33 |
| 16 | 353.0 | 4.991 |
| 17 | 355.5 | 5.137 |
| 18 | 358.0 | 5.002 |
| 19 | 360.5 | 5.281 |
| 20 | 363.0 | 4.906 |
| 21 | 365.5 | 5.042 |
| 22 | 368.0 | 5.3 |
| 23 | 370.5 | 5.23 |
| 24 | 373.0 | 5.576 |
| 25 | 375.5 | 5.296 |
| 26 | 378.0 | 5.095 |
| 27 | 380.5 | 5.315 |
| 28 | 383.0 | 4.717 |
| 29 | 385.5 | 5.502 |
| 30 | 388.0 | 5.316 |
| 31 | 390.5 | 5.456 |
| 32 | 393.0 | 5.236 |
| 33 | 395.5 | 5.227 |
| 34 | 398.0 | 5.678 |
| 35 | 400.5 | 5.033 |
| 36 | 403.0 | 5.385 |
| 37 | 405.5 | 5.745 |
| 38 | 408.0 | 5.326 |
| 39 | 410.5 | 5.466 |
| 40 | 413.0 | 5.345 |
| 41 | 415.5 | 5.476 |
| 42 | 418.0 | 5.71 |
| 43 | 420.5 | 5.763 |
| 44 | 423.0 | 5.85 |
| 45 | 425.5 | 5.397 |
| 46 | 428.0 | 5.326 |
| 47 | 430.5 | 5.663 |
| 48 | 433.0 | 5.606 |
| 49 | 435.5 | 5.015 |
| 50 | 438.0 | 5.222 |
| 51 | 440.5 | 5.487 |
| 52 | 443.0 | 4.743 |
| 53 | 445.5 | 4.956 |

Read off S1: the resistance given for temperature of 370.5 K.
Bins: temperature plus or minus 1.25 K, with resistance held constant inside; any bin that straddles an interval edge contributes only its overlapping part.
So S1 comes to 5.23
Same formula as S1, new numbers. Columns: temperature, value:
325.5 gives 5.203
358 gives 5.002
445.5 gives 4.956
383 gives 4.717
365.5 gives 5.042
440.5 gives 5.487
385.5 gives 5.502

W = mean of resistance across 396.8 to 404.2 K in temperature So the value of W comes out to 5.36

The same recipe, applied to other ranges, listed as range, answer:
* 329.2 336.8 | 5.25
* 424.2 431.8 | 5.47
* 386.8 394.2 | 5.34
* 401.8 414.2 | 5.45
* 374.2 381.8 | 5.23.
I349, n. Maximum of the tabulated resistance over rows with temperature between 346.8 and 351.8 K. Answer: 5.33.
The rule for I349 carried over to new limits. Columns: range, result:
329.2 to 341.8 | 5.592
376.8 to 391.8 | 5.502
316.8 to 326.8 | 6.099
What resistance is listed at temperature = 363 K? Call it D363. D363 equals 4.906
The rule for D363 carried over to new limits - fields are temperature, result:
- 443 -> 4.743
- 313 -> 5.781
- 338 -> 5.39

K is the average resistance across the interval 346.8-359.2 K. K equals 5.06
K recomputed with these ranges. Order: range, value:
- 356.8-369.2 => 5.11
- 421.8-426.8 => 5.62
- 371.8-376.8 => 5.43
